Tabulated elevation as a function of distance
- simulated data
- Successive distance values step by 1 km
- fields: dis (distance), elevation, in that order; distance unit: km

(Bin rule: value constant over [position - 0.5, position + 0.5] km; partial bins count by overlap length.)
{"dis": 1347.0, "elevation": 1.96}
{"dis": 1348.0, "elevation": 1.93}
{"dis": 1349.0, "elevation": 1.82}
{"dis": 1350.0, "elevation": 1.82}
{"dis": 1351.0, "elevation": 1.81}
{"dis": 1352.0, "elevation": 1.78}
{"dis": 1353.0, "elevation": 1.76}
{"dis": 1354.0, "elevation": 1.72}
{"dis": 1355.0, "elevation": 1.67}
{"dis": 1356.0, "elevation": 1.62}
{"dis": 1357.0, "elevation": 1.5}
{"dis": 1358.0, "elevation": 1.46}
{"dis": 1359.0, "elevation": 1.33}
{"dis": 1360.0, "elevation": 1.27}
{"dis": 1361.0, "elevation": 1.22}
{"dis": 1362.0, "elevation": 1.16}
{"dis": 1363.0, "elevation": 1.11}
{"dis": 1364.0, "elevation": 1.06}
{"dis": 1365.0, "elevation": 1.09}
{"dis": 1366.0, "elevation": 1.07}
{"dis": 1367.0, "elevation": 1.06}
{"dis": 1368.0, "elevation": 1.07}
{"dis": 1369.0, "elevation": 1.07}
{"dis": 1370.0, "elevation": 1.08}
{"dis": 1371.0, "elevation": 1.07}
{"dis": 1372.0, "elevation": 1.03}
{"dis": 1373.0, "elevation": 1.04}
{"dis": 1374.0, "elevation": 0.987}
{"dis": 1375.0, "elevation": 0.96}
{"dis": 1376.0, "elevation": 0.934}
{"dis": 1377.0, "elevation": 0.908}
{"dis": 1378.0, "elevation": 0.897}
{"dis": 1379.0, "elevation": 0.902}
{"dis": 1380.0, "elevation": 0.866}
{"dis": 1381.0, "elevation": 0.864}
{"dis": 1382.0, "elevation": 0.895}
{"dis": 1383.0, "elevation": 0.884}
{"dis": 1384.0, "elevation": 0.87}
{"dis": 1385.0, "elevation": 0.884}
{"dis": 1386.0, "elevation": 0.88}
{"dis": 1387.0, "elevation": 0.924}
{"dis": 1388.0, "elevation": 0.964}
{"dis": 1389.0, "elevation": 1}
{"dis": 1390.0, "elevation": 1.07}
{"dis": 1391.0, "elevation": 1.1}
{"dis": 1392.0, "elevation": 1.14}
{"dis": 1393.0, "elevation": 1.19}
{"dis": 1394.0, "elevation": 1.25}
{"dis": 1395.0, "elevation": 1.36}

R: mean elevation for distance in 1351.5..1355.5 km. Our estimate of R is 1.73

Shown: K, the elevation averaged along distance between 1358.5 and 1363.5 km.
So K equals 1.22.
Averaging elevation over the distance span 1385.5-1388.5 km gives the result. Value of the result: 0.923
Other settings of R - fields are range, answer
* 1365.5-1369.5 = 1.07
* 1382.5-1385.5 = 0.879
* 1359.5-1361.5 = 1.25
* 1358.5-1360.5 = 1.3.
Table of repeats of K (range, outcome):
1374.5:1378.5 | 0.925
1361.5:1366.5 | 1.1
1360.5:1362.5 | 1.19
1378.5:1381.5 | 0.877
